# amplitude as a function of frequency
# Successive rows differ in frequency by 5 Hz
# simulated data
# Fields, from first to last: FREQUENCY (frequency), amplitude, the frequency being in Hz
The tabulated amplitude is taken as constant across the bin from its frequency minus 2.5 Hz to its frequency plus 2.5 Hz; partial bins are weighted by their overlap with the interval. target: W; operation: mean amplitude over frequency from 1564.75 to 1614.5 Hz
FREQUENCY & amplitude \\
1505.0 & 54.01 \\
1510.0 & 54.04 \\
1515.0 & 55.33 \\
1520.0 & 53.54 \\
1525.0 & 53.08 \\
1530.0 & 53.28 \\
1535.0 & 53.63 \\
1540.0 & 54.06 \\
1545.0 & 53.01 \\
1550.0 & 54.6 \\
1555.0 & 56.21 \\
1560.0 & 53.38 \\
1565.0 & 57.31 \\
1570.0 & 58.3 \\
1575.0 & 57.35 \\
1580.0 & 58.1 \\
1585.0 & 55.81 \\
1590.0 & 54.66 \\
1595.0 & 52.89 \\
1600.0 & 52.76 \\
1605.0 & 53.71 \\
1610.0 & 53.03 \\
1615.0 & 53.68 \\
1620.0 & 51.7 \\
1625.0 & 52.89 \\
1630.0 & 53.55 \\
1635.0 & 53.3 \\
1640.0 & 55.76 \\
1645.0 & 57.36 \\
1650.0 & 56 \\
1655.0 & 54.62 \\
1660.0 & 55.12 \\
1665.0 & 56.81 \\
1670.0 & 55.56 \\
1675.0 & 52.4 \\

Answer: 55.2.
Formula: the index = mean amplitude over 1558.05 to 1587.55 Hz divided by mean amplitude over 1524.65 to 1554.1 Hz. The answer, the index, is 1.1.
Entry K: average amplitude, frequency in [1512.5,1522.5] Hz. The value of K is 54.4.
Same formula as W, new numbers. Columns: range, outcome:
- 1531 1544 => 53.7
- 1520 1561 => 53.9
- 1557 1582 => 56.9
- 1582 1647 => 53.9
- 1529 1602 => 55.1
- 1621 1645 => 54.1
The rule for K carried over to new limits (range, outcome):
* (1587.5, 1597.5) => 53.8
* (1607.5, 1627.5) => 52.8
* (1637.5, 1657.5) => 55.9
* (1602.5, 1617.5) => 53.5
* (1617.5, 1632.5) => 52.7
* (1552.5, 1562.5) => 54.8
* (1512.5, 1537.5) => 53.8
